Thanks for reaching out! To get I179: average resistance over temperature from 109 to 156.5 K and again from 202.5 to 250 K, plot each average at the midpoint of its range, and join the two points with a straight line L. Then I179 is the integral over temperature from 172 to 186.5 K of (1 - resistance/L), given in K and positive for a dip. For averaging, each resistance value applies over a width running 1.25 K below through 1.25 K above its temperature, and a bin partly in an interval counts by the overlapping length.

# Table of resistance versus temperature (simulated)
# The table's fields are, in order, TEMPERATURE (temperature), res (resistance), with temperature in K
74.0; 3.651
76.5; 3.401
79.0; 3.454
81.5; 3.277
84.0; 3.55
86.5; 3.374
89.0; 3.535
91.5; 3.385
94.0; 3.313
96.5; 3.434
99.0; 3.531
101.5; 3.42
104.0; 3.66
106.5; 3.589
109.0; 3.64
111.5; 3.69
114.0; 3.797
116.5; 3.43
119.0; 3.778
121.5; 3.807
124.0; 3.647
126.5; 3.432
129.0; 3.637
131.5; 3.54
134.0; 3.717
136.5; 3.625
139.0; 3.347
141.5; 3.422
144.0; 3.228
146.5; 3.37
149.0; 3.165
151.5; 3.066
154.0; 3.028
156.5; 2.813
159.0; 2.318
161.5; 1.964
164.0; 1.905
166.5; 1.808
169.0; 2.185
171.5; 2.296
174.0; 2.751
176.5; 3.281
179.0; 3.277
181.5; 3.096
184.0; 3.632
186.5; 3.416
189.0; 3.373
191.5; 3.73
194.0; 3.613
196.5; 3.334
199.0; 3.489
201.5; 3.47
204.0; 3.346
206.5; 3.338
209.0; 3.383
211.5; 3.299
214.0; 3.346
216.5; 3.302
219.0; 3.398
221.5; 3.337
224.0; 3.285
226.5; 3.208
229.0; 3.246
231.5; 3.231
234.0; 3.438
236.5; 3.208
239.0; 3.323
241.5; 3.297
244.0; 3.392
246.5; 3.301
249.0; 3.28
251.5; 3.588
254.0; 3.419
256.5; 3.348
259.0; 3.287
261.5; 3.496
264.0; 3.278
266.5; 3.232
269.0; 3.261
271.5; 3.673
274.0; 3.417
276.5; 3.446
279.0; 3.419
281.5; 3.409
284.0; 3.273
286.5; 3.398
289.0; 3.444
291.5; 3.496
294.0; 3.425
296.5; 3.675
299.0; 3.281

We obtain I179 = 0.9 K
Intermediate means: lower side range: 3.47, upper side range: 3.31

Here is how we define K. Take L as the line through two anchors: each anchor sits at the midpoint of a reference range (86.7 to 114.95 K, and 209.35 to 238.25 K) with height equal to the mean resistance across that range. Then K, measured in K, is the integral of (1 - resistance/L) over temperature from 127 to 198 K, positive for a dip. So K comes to 7.2 K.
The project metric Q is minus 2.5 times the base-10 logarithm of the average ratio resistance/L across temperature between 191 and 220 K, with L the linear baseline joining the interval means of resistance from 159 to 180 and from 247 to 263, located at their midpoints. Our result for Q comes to -0.21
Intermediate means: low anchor 2.42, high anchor 3.4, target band 3.41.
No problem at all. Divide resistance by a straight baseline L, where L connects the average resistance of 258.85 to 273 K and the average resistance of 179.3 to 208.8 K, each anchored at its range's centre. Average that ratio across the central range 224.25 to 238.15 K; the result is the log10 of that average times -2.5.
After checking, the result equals 0.044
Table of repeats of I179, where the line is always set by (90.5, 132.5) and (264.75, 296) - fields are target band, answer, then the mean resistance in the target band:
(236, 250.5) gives 0.6 K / 3.31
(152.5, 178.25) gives 7.8 K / 2.46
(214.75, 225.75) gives 0.5 K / 3.33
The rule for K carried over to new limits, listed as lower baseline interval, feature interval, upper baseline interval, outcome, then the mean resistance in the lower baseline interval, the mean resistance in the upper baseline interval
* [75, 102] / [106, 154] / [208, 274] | -1.5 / 3.43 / 3.34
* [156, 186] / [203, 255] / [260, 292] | -4.8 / 2.63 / 3.4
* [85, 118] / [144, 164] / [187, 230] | 3.9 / 3.53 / 3.38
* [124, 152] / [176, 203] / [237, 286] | -0.2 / 3.43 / 3.37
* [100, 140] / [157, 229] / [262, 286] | 8.7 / 3.61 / 3.38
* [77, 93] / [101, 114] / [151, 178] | -1.9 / 3.43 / 2.48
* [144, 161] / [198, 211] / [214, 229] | -0.7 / 2.94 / 3.3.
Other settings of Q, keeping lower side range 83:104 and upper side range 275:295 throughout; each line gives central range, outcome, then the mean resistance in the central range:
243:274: 0.01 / 3.38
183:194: -0.03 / 3.54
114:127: -0.06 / 3.65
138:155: 0.07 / 3.23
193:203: -0.01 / 3.47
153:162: 0.32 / 2.56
